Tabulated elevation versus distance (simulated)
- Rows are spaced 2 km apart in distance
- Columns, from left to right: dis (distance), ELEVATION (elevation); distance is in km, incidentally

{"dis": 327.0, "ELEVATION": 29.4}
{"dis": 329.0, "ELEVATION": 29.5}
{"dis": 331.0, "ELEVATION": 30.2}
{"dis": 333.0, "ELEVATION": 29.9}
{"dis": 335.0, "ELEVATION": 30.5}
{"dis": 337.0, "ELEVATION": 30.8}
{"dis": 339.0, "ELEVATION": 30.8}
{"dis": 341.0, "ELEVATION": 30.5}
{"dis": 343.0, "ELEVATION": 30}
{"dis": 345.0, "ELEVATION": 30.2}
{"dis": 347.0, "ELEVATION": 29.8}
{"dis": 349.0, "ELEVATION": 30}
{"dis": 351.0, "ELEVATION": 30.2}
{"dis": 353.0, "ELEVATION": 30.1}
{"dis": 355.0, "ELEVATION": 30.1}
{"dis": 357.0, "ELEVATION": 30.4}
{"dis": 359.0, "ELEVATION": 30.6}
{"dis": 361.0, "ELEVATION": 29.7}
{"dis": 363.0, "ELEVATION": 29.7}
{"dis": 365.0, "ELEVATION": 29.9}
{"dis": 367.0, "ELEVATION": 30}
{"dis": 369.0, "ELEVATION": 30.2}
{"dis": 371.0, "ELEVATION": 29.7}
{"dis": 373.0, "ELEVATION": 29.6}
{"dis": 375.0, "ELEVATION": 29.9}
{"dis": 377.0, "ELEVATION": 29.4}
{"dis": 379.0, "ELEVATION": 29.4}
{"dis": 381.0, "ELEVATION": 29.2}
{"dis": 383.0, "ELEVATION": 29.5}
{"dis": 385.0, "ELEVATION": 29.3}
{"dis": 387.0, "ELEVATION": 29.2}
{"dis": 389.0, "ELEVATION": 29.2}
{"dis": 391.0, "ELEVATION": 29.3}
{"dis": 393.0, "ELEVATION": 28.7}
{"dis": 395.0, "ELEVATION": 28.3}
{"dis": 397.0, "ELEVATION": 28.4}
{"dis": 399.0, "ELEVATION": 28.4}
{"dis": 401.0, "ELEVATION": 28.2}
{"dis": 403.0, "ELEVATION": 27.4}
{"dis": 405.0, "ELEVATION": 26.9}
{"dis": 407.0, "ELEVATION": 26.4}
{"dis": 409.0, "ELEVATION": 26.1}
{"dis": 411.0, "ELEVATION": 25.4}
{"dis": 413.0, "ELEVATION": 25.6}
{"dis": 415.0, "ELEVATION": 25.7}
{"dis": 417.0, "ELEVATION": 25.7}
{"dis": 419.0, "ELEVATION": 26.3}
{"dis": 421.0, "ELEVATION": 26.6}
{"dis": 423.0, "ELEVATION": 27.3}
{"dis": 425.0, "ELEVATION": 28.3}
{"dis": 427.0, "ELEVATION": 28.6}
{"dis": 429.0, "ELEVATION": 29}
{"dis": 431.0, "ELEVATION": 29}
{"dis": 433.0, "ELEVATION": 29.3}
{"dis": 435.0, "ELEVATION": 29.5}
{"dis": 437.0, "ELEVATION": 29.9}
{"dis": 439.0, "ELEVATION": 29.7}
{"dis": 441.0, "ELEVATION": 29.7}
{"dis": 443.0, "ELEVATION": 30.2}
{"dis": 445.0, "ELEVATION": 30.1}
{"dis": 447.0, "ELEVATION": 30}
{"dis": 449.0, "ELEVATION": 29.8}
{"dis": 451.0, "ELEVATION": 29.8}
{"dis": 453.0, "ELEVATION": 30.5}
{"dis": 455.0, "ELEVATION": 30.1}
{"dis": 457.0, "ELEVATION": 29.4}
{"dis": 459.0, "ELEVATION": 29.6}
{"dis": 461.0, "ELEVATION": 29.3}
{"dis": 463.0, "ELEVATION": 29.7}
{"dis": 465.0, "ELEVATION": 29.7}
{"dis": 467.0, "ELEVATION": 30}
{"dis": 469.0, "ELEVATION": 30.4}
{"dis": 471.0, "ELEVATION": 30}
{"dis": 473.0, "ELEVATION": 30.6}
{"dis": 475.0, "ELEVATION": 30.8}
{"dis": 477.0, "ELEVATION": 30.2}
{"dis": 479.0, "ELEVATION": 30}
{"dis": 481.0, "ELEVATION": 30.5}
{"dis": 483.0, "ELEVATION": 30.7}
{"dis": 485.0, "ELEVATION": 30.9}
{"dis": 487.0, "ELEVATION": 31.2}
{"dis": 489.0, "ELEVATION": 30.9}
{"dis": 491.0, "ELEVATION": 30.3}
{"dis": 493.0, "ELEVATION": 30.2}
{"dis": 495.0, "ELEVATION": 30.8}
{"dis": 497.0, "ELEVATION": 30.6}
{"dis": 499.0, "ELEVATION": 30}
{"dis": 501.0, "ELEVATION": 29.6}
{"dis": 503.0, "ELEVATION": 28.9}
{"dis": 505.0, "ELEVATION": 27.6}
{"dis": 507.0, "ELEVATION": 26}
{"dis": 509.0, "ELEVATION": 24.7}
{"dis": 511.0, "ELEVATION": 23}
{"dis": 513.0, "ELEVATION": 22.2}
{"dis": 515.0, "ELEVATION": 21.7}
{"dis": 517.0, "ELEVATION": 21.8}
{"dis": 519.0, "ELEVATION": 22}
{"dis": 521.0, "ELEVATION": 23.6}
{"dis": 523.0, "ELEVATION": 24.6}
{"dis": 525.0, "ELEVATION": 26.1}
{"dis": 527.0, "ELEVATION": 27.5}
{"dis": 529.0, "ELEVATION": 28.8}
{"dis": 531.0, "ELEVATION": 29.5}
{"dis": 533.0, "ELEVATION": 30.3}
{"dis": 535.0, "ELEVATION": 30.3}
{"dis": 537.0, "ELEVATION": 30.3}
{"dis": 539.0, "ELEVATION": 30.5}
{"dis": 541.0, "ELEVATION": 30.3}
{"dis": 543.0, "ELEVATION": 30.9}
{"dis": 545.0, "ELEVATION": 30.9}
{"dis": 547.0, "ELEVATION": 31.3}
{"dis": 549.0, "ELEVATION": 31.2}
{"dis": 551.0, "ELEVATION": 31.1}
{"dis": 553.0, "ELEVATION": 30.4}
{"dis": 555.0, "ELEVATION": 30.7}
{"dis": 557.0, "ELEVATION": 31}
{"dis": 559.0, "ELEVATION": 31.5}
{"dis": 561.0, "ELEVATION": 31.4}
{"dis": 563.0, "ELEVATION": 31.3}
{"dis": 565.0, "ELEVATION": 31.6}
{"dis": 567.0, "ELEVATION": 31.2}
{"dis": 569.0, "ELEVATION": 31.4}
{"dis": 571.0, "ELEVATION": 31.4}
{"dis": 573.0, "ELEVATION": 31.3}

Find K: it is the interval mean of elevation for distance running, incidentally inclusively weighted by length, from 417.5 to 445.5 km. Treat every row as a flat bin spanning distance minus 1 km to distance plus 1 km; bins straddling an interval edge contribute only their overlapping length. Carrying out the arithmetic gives 28.7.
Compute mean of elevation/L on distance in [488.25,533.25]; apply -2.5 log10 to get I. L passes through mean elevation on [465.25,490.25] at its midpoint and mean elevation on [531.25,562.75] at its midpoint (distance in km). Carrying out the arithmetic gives 0.14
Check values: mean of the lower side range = 30.5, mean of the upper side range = 30.8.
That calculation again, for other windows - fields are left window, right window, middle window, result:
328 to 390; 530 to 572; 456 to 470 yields 0.03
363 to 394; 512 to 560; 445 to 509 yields -0.04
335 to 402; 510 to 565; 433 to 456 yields -0.03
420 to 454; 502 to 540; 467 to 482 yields -0.09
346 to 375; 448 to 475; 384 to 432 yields 0.09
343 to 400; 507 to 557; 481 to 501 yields -0.09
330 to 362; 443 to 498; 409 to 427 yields 0.14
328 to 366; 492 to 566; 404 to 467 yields 0.03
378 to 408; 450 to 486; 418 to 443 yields 0.02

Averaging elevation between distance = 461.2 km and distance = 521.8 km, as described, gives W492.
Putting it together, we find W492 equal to 28.3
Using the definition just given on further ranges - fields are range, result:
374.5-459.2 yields 28.5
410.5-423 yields 26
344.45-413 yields 29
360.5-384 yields 29.7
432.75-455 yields 29.9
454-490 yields 30.2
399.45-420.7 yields 26.4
